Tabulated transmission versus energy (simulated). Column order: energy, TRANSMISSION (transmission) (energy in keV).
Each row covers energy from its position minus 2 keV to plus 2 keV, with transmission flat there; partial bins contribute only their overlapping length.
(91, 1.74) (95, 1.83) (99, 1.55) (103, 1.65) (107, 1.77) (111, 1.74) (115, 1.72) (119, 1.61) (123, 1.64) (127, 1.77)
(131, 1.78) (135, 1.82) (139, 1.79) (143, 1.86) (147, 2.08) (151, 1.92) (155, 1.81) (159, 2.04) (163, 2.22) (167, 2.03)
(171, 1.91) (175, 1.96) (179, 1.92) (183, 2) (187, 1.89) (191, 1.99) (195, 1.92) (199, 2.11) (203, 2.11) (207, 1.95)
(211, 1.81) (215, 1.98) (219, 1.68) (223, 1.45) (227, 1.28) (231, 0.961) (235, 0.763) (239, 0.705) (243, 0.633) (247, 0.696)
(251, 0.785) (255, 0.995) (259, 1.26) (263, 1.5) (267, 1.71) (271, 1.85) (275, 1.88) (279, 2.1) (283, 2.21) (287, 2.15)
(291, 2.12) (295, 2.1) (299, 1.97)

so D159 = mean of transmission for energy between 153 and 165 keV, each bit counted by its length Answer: 2.02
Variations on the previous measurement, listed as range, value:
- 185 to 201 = 1.98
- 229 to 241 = 0.81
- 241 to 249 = 0.664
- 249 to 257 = 0.89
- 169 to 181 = 1.93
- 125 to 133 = 1.77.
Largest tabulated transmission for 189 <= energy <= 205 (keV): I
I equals 2.11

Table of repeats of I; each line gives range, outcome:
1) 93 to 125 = 1.83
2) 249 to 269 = 1.71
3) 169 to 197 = 2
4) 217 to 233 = 1.68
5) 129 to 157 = 2.08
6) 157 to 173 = 2.22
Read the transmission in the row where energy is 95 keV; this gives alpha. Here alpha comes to 1.83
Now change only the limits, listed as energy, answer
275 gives 1.88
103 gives 1.65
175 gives 1.96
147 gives 2.08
